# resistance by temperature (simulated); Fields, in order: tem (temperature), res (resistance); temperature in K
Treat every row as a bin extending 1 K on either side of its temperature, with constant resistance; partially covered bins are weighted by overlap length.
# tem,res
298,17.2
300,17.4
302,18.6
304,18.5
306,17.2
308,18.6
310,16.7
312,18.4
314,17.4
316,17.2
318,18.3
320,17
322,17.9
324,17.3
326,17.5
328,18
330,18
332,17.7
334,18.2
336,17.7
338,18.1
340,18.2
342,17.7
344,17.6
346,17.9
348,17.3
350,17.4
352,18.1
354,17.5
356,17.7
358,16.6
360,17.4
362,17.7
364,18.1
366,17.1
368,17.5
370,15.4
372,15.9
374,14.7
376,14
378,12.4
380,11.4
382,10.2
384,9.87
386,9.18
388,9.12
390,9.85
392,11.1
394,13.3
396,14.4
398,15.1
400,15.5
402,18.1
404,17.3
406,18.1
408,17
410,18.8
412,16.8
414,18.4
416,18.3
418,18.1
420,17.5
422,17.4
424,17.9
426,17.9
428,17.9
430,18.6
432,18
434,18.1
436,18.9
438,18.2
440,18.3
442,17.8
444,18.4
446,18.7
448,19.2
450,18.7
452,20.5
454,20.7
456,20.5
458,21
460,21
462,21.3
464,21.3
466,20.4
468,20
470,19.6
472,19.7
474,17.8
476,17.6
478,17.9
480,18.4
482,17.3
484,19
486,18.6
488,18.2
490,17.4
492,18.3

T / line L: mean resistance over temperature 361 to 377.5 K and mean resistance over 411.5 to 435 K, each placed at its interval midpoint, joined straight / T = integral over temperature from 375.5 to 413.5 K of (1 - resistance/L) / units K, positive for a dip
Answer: 7.2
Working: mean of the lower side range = 16.2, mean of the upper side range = 17.9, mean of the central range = 13.8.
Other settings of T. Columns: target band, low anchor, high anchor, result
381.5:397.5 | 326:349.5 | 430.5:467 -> 6.5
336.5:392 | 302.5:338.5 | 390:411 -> 4.6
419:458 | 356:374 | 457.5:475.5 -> 1.2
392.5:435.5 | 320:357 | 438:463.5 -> 4.1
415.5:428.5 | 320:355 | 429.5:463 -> 0.8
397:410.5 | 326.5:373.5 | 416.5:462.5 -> 0.9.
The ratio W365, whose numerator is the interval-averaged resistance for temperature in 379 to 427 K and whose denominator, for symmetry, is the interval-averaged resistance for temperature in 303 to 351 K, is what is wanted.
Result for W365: 0.85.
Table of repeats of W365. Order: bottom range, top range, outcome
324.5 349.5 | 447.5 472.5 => 1.14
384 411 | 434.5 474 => 1.38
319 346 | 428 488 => 1.08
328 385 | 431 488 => 1.17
